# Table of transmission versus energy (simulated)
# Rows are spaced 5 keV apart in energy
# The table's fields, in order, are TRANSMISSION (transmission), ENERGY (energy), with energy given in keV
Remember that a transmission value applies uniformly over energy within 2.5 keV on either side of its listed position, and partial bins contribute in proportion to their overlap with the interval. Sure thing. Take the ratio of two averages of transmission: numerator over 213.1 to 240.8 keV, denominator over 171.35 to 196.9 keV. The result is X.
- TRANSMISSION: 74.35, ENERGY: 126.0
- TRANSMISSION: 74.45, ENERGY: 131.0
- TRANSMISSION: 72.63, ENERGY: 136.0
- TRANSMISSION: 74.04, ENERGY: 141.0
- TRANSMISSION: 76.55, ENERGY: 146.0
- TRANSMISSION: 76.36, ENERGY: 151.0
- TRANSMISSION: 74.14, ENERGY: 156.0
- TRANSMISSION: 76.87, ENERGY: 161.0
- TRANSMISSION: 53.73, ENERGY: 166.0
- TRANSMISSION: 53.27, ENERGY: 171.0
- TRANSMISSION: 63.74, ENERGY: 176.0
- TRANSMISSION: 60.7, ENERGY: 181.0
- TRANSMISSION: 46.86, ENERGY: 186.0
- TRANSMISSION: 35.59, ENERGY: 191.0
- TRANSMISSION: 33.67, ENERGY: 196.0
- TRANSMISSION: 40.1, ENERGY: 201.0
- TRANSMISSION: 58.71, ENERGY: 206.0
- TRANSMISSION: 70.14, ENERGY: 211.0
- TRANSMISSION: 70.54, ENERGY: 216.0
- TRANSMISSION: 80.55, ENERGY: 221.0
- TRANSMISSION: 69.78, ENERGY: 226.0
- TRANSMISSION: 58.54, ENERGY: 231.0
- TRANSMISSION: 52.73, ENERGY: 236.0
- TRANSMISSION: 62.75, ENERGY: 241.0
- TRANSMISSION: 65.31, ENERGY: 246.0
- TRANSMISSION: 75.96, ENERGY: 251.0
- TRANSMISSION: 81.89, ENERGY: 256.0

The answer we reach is 1.3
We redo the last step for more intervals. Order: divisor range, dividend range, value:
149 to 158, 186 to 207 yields 0.55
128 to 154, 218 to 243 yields 0.87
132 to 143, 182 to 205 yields 0.57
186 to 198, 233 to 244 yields 1.56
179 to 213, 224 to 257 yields 1.35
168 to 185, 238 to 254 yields 1.17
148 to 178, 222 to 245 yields 0.94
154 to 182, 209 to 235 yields 1.08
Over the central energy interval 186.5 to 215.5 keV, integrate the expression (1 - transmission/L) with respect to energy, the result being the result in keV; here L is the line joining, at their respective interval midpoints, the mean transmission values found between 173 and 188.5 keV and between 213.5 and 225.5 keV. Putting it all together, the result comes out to 7.7 keV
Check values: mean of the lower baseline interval 57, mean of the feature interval 49.2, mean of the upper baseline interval 74.6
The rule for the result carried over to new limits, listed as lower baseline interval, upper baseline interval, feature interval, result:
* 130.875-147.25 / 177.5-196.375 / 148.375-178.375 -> -3.1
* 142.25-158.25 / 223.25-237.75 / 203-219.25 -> -0.5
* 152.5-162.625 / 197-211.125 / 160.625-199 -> 7.8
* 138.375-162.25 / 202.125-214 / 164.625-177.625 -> 2.5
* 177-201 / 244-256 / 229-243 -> 1.9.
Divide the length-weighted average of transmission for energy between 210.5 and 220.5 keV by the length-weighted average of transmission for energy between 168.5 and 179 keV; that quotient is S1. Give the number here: 1.24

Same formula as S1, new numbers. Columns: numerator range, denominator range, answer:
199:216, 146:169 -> 0.83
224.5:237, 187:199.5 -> 1.66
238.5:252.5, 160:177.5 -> 1.11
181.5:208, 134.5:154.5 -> 0.59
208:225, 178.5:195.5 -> 1.58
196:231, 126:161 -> 0.83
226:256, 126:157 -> 0.87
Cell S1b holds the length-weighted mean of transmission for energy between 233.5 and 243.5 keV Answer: 57.7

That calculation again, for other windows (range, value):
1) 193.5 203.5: 36.9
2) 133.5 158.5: 74.7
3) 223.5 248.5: 61.8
